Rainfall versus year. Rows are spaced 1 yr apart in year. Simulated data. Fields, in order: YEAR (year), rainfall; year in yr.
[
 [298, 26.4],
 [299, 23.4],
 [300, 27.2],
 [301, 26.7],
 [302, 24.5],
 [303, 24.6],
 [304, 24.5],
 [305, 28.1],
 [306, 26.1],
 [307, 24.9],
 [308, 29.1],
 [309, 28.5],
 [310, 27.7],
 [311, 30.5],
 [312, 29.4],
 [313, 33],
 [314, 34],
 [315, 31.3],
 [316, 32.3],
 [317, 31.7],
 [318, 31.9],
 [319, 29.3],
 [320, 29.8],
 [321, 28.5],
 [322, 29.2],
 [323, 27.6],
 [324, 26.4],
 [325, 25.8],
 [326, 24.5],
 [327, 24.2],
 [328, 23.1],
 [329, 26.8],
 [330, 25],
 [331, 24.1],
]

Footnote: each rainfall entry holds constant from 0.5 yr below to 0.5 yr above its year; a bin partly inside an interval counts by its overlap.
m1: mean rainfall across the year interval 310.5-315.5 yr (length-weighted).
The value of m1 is 31.6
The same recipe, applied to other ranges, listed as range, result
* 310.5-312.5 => 29.9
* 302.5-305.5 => 25.7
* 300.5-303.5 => 25.3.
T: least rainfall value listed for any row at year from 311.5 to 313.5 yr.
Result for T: 29.4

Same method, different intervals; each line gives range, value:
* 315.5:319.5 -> 29.3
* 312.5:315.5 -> 31.3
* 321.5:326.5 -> 24.5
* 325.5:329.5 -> 23.1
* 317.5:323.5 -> 27.6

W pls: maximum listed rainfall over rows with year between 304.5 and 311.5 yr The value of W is 30.5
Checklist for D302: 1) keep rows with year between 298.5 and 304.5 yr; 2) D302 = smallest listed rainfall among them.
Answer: 23.4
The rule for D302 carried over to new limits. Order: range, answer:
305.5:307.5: 24.9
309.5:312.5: 27.7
